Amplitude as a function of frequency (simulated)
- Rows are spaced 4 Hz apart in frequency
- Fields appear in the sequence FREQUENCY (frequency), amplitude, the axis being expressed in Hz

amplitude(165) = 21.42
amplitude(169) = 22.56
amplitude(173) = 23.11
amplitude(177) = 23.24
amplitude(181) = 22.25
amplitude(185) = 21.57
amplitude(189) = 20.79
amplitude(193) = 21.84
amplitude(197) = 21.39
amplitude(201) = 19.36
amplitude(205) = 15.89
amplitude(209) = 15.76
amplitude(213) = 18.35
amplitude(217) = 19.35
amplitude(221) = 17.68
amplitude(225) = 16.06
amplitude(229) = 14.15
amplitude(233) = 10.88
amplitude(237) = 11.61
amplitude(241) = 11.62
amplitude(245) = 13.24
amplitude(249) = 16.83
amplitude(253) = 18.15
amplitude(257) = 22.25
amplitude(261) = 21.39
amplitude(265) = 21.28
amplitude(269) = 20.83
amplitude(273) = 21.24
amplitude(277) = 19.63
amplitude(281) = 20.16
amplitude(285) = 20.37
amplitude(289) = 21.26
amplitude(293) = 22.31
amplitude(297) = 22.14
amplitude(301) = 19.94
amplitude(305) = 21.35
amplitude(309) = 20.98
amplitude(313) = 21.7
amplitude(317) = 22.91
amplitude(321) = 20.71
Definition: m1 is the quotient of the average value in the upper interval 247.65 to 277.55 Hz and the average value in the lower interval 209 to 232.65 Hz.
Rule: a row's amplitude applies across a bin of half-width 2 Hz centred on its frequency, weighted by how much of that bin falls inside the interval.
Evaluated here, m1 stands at 1.2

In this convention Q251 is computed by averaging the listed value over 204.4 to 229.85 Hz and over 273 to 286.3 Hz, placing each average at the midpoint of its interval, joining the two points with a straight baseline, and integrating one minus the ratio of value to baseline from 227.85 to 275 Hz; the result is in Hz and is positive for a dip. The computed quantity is 4.6 Hz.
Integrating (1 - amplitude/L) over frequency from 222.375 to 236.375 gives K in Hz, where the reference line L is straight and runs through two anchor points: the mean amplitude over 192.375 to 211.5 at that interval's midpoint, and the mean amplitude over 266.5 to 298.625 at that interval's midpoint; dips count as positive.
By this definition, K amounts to 4.1 Hz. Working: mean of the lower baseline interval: 18.6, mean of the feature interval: 13.7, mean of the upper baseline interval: 21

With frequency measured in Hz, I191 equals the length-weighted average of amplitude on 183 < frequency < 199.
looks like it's 21.4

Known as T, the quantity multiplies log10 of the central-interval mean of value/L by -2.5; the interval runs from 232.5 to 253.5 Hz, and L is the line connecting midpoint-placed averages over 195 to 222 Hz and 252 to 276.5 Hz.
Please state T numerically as 0.41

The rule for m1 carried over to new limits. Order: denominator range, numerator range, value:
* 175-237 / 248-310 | 1.13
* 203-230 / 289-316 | 1.27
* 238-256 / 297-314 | 1.39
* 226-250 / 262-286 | 1.58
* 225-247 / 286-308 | 1.69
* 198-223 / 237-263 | 0.94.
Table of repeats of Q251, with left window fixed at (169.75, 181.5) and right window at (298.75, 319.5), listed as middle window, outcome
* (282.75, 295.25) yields 0.17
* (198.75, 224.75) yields 5.59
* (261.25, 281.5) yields 1.00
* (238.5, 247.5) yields 3.86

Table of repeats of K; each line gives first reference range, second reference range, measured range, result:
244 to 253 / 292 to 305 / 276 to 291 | -0.51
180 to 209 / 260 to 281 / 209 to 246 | 9.98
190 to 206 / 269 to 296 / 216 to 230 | 2.34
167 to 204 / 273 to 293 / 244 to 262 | 2.10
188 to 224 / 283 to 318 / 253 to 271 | -0.65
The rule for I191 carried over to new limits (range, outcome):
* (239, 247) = 12.4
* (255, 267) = 21.6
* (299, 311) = 20.8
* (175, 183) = 22.7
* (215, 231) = 16.8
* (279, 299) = 21.2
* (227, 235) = 12.5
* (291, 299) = 22.2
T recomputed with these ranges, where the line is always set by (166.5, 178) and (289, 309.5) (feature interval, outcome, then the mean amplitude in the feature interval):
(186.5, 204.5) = 0.11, 20.5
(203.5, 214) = 0.33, 16.5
